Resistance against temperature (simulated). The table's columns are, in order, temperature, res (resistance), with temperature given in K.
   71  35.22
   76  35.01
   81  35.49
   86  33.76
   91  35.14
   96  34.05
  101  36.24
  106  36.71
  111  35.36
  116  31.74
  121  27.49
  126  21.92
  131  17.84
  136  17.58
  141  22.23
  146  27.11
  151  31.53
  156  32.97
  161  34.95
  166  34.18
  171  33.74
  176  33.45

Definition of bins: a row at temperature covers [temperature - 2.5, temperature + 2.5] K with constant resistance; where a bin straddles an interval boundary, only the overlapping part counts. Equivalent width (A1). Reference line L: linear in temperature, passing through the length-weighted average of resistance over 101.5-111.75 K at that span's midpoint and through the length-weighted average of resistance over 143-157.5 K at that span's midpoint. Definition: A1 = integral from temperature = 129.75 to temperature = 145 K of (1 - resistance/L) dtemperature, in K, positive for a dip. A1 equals 5.6 K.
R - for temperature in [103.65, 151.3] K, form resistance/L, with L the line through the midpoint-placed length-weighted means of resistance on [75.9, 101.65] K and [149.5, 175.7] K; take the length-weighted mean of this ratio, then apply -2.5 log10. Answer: 0.27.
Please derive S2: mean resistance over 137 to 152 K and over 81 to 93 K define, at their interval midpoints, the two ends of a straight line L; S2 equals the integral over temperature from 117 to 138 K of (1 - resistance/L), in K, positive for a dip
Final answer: 4.7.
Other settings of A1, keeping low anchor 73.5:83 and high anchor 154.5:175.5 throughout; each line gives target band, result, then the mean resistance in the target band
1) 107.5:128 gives 3.0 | 29.7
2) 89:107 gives -0.3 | 35.4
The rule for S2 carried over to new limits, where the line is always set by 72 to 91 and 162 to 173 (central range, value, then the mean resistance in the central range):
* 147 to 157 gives 0.84 K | 31.4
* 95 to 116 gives -0.37 K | 35.2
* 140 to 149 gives 2.32 K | 25.5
